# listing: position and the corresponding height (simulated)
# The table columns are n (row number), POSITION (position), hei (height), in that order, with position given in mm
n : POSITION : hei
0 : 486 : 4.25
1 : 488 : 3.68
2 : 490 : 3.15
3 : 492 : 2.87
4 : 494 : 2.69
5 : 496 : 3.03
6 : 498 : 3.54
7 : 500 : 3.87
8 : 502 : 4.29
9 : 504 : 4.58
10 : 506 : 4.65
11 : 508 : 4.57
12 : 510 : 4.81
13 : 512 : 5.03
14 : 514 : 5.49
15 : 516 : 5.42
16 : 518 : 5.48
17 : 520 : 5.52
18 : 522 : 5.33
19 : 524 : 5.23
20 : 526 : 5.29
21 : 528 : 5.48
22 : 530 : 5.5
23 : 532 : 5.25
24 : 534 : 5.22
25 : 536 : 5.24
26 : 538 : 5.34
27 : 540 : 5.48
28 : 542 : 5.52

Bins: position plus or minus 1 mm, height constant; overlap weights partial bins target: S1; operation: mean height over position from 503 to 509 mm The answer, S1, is 4.6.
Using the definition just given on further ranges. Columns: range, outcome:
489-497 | 2.93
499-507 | 4.35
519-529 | 5.37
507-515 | 4.97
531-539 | 5.26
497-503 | 3.9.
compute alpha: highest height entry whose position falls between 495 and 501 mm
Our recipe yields 3.87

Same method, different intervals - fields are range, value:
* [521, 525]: 5.33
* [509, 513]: 5.03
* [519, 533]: 5.52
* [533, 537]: 5.24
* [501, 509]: 4.65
